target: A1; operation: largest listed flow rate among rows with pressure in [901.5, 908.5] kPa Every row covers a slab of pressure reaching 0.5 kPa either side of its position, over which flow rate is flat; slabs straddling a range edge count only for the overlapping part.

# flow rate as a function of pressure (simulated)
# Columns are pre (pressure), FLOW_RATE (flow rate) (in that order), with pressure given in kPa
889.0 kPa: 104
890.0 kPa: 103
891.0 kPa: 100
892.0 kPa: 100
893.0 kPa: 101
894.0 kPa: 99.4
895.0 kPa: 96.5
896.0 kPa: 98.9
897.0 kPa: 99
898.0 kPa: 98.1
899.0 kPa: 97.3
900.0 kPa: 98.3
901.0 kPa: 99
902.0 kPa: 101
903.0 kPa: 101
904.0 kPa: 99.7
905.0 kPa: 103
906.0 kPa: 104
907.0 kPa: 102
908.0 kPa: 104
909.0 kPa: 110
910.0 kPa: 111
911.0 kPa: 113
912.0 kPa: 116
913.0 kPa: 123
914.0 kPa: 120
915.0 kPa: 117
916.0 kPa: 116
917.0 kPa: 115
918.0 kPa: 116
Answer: 104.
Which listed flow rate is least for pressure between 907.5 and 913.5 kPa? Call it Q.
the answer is 104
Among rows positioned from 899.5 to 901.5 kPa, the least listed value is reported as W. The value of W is 98.3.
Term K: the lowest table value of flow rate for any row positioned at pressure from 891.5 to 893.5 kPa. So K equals 100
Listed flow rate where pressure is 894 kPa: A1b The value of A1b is 99.4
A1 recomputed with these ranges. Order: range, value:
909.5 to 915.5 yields 123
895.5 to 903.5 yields 101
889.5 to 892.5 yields 103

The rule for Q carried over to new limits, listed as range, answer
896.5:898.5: 98.1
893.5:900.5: 96.5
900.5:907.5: 99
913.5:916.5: 116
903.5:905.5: 99.7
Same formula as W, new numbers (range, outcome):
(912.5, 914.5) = 120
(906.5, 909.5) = 102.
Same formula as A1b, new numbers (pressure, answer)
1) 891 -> 100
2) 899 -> 97.3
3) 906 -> 104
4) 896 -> 98.9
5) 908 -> 104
